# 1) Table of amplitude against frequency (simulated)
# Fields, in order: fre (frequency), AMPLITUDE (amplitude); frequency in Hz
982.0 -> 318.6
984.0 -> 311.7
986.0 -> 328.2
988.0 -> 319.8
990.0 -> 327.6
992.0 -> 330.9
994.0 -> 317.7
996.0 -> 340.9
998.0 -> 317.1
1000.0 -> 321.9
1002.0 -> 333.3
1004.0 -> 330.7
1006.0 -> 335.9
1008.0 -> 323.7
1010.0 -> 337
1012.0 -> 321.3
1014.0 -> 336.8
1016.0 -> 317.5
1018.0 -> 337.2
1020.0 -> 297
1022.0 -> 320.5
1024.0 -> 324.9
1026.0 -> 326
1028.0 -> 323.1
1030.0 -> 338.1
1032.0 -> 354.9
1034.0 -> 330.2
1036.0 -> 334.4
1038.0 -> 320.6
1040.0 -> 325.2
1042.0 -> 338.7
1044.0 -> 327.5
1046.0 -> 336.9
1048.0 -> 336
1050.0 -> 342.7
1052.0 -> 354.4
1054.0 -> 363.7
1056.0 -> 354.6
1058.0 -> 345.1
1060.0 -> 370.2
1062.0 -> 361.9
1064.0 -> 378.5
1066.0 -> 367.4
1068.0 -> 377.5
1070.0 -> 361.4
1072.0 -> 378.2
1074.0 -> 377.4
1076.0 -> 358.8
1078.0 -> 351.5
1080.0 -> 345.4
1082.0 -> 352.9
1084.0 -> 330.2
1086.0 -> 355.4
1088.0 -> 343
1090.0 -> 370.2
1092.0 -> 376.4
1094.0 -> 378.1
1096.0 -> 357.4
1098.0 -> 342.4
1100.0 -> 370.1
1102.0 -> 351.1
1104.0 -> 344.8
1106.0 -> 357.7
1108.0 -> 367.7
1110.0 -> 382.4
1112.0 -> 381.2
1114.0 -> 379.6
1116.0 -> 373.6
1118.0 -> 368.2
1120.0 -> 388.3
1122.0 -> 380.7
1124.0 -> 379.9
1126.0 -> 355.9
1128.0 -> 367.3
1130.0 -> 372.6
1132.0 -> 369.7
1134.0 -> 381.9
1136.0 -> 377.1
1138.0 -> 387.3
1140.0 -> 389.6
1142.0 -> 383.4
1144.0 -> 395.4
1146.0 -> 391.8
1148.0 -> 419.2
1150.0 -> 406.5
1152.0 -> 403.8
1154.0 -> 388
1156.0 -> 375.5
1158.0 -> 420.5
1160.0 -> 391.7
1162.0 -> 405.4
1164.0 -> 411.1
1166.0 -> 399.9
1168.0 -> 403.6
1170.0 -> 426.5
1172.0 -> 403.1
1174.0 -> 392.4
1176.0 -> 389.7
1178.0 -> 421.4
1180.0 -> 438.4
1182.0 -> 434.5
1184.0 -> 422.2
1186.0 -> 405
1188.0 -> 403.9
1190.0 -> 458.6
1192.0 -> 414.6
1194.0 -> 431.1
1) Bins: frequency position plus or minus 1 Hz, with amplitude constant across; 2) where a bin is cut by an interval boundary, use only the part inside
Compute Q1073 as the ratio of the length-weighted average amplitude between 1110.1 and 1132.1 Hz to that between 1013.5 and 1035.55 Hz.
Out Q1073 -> 1.14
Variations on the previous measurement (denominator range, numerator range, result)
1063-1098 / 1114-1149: 1.05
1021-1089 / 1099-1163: 1.10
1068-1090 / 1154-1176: 1.12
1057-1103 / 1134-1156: 1.09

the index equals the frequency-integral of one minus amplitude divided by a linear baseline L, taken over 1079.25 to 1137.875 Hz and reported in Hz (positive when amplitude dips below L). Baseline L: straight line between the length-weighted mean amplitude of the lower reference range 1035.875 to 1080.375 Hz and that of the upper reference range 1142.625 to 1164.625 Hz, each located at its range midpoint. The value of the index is 1.9 Hz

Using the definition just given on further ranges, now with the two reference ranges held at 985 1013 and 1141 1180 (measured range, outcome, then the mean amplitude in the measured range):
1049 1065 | -0.20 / 359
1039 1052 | 0.49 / 336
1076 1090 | 0.67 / 349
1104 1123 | 0.34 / 374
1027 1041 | 0.46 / 332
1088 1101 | 0.27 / 364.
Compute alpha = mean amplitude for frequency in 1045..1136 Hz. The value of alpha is 363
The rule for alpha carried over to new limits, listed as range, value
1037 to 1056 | 339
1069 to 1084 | 359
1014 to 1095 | 347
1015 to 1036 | 327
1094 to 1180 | 385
